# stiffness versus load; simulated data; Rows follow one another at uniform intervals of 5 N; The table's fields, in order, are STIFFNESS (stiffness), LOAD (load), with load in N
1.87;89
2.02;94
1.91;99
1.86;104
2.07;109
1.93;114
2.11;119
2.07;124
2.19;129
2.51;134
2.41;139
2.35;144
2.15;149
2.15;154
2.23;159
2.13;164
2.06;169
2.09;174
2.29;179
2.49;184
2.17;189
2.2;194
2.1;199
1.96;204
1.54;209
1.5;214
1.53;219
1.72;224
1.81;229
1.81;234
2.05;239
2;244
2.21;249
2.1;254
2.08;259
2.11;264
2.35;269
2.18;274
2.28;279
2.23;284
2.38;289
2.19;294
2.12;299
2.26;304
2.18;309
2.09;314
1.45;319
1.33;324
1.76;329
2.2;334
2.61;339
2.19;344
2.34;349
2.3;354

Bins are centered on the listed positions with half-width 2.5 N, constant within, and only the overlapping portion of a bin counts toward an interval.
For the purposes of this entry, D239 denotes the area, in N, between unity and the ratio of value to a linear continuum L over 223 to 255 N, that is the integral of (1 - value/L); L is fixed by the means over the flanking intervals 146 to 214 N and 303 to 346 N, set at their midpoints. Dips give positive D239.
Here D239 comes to 1.48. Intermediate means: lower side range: 2.1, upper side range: 2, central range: 1.96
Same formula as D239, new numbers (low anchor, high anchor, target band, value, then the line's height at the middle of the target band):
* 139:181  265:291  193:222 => 5.8 N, 2.23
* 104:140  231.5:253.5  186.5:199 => -0.5 N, 2.08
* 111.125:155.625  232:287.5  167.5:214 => 2.3 N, 2.17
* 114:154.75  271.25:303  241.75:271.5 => 1.2 N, 2.23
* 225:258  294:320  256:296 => -3.8 N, 2.03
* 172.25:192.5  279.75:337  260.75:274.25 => -0.7 N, 2.11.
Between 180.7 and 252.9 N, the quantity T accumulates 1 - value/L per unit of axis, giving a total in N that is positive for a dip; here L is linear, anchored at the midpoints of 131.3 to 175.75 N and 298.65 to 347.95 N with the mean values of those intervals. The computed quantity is 7.16 N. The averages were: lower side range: 2.23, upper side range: 2.02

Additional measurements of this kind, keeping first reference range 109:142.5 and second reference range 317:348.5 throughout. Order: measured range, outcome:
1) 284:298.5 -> -1.8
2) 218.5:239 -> 3.0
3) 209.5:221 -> 3.2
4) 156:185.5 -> -0.8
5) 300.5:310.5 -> -1.1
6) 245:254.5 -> -0.4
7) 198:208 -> 0.8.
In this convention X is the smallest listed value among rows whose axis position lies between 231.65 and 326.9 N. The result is 1.33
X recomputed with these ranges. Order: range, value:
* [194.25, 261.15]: 1.5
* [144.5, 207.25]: 1.96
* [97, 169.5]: 1.86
